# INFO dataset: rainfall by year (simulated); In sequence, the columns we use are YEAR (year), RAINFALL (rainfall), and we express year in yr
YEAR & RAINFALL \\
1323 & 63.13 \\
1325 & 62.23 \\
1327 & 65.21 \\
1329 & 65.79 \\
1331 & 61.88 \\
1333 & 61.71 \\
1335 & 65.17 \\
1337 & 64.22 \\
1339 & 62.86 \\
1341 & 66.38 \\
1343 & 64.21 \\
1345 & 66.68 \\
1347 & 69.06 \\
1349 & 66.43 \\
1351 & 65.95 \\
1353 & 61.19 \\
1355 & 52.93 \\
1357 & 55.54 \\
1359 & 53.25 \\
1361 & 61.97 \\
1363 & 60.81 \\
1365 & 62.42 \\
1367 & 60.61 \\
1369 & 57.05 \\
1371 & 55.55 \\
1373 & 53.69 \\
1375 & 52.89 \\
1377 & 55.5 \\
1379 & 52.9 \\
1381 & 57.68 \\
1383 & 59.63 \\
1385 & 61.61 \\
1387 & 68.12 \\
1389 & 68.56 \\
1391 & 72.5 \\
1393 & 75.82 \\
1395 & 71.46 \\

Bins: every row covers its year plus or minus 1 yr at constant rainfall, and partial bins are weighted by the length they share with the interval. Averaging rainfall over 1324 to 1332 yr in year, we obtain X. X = 63.8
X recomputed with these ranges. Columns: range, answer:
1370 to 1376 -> 54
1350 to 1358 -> 58.9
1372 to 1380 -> 53.7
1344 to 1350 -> 67.4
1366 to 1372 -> 57.7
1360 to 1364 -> 61.4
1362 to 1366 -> 61.6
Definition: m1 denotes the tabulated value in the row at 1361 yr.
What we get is 61.97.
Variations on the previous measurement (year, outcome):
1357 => 55.54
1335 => 65.17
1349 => 66.43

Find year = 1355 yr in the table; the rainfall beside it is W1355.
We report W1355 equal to 52.93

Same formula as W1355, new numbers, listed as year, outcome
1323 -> 63.13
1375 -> 52.89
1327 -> 65.21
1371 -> 55.55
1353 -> 61.19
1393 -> 75.82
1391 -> 72.5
